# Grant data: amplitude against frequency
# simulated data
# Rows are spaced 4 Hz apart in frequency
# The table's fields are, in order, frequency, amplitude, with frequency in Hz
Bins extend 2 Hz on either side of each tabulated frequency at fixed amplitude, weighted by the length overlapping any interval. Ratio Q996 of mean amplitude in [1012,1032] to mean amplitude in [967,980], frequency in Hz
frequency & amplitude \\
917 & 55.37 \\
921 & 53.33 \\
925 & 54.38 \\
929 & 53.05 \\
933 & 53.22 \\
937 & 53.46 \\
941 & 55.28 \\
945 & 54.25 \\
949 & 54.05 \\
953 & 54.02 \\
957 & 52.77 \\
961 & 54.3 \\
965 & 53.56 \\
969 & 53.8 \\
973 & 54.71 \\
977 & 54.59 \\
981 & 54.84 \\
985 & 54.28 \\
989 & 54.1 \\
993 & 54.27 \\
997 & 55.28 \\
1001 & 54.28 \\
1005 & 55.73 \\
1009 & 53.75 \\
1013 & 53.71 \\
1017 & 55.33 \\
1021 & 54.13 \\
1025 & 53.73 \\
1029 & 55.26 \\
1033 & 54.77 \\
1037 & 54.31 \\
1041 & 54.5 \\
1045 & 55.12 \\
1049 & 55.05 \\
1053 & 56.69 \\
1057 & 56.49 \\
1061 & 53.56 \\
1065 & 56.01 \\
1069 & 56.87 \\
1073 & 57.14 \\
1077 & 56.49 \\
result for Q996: 1.00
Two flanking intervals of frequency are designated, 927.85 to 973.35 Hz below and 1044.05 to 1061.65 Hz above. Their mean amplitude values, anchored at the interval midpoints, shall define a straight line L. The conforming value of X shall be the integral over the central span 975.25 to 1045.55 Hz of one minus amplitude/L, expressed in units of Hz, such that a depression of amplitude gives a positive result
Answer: 0.4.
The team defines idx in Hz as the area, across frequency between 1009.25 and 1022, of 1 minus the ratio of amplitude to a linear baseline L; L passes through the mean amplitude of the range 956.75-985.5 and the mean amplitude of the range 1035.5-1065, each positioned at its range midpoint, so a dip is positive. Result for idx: 0.1 Hz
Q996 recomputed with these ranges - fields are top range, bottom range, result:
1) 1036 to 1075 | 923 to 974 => 1.03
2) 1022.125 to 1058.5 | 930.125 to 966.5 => 1.02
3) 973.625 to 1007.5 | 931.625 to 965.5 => 1.01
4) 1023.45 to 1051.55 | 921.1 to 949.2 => 1.02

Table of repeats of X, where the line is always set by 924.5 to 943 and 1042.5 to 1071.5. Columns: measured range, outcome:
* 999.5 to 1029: 0.3 Hz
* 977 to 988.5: 0.0 Hz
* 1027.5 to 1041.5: 0.2 Hz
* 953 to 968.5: 0.2 Hz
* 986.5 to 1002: 0.1 Hz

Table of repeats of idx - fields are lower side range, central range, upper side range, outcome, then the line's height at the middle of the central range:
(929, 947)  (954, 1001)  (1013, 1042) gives -0.02 Hz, 54.2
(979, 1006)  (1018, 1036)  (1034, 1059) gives 0.19 Hz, 55.1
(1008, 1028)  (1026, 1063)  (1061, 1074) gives 0.13 Hz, 55.3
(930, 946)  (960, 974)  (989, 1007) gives 0.09 Hz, 54.4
